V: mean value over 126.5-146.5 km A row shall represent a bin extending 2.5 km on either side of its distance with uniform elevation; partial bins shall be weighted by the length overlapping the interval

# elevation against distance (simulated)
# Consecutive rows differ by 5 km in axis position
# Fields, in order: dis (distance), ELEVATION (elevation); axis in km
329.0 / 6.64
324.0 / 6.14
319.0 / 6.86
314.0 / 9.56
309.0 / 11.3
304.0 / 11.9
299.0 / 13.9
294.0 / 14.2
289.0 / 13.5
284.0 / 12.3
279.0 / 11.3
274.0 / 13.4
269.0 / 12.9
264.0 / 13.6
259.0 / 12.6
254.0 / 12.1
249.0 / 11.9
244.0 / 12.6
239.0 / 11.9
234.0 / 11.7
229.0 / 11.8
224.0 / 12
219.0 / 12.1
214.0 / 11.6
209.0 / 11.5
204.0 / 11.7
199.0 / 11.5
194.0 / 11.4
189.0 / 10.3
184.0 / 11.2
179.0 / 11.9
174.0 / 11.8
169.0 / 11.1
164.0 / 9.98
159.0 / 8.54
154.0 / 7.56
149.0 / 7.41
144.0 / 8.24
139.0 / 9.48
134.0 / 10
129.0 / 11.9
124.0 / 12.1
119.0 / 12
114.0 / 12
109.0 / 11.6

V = 9.91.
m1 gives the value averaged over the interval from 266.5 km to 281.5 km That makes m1 12.5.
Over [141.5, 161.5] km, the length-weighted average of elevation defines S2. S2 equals 7.94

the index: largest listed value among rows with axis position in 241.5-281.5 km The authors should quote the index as 13.6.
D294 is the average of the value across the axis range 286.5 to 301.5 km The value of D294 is 13.9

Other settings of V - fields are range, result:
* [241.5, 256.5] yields 12.2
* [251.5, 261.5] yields 12.3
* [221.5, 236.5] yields 11.8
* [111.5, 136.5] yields 11.6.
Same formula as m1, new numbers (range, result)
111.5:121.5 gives 12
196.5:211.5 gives 11.6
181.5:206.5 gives 11.2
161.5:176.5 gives 11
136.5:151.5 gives 8.38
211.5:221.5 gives 11.8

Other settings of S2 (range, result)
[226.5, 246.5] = 12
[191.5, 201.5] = 11.4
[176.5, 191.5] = 11.1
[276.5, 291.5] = 12.4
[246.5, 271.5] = 12.6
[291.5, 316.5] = 12.2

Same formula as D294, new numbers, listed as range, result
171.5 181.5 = 11.8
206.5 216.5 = 11.6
